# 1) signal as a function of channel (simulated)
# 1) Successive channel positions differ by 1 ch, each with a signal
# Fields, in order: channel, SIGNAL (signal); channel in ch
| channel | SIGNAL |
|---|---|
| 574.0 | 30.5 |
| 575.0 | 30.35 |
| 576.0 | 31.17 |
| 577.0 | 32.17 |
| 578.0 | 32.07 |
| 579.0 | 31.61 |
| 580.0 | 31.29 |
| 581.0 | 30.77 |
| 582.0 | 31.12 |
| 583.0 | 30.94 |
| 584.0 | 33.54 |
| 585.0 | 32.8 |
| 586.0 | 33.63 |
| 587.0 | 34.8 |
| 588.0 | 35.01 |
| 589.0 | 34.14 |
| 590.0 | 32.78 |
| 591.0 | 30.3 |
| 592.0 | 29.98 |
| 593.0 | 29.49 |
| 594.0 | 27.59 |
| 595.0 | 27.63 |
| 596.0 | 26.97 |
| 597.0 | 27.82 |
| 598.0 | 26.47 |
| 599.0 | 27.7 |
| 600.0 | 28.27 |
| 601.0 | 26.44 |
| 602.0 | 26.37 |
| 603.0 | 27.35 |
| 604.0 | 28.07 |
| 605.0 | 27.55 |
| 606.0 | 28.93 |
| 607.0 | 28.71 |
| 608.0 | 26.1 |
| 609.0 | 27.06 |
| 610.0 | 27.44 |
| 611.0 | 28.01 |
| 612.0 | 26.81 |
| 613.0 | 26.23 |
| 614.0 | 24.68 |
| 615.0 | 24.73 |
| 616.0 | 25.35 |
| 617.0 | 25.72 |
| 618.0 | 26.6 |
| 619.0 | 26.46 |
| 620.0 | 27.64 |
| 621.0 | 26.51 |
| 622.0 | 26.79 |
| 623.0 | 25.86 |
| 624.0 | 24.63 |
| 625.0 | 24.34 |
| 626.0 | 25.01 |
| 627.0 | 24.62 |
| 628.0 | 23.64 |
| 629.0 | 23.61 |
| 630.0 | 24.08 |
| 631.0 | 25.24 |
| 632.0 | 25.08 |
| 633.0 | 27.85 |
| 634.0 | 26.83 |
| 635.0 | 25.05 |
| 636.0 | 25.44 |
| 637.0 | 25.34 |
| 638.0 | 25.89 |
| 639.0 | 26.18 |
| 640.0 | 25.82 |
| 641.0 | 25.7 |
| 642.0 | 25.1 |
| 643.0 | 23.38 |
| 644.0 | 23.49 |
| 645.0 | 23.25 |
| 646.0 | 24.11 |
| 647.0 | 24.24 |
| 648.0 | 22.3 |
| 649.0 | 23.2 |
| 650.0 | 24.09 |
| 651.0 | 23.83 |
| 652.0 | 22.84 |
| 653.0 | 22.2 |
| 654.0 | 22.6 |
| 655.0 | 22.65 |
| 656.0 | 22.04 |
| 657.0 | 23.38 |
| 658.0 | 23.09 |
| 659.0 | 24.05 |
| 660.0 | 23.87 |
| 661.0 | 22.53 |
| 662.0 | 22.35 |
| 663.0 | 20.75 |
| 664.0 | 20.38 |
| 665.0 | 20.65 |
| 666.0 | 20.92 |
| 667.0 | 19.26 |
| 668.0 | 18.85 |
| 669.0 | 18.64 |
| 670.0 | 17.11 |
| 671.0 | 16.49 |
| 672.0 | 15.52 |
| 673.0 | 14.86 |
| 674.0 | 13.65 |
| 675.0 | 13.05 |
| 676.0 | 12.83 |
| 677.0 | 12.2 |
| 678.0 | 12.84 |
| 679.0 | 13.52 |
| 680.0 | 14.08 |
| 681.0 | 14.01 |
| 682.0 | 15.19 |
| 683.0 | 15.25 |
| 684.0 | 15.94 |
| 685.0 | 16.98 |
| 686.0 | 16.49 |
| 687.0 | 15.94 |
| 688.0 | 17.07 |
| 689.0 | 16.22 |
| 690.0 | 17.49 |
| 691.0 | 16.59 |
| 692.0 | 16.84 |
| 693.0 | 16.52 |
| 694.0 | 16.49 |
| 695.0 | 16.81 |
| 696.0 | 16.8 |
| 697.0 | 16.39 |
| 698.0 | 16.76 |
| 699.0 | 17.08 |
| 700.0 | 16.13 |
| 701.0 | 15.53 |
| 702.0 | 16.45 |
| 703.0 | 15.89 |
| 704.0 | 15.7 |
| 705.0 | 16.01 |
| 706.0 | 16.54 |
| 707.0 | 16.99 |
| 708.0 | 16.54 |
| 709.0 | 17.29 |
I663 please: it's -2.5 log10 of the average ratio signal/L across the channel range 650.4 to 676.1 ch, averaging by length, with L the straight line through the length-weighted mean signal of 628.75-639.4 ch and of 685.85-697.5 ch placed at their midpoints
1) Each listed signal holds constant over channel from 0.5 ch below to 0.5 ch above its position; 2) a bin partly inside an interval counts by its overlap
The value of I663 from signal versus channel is 0.058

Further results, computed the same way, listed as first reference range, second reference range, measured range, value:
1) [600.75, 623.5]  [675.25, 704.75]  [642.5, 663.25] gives -0.105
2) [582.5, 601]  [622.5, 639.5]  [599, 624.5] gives 0.040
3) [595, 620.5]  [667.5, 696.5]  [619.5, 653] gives -0.104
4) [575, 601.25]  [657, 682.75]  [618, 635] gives -0.041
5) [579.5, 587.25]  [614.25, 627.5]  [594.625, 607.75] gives 0.061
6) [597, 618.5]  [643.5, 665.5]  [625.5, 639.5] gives -0.024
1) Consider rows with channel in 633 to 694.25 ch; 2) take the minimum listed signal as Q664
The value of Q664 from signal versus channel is 12.2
